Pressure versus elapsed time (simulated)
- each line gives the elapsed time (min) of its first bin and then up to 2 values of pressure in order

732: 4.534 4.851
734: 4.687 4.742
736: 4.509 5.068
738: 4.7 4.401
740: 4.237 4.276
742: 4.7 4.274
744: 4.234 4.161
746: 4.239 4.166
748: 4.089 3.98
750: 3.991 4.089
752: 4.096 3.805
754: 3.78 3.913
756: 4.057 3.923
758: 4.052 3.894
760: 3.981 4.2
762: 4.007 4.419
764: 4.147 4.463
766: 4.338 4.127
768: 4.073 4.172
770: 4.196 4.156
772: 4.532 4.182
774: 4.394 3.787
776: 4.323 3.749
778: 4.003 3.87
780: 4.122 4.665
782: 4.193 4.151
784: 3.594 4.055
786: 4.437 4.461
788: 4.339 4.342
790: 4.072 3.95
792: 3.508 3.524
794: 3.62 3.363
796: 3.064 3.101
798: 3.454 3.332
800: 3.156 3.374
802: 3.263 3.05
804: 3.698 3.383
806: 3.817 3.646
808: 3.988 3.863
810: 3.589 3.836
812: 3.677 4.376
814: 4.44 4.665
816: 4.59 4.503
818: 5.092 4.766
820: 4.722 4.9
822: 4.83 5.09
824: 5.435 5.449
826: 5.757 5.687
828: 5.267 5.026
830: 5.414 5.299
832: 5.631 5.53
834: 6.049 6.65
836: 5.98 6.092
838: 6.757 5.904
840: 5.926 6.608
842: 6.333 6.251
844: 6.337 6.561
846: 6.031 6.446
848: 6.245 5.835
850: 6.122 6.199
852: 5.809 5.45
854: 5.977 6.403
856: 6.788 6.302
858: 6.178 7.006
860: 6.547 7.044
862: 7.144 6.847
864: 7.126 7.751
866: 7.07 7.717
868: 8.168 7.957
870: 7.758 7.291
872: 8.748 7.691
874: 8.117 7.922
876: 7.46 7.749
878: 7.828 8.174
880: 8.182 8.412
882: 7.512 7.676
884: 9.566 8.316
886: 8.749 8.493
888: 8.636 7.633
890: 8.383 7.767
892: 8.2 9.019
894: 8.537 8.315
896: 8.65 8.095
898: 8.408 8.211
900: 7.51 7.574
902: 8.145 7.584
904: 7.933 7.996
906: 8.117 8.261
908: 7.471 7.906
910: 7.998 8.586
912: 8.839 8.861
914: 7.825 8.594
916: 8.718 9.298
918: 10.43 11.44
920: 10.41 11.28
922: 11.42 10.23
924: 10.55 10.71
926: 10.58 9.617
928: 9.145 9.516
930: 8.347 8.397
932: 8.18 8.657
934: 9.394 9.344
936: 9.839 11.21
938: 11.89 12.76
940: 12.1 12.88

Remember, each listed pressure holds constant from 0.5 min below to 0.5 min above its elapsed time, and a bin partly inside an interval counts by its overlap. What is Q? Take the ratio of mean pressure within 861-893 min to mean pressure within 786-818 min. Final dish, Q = 2.1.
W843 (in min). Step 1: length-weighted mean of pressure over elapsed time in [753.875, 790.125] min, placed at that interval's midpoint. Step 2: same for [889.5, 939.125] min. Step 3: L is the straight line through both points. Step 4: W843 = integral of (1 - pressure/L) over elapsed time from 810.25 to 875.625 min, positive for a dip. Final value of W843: 5.3 min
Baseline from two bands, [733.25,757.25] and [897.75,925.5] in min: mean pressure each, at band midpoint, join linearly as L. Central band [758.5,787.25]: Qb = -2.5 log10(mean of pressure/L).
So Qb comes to 0.207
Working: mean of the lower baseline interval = 4.26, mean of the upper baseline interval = 8.94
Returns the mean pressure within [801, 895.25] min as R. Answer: 6.3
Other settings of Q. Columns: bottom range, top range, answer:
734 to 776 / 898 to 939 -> 2.18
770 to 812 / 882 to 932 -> 2.30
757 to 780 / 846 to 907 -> 1.83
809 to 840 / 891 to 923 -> 1.69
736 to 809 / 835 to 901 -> 1.83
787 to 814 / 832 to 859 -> 1.69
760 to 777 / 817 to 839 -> 1.31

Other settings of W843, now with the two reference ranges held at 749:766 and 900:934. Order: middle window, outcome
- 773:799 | 5.3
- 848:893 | 0.9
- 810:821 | 2.7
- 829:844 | 1.2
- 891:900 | 0.0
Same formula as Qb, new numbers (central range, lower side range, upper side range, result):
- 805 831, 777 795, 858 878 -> 0.165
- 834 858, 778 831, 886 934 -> -0.038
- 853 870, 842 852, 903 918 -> -0.042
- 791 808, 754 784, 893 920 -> 0.428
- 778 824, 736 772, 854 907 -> 0.349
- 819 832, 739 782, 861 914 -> 0.172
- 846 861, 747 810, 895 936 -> 0.071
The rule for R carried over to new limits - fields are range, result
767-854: 4.69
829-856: 6.06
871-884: 7.99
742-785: 4.12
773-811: 3.8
